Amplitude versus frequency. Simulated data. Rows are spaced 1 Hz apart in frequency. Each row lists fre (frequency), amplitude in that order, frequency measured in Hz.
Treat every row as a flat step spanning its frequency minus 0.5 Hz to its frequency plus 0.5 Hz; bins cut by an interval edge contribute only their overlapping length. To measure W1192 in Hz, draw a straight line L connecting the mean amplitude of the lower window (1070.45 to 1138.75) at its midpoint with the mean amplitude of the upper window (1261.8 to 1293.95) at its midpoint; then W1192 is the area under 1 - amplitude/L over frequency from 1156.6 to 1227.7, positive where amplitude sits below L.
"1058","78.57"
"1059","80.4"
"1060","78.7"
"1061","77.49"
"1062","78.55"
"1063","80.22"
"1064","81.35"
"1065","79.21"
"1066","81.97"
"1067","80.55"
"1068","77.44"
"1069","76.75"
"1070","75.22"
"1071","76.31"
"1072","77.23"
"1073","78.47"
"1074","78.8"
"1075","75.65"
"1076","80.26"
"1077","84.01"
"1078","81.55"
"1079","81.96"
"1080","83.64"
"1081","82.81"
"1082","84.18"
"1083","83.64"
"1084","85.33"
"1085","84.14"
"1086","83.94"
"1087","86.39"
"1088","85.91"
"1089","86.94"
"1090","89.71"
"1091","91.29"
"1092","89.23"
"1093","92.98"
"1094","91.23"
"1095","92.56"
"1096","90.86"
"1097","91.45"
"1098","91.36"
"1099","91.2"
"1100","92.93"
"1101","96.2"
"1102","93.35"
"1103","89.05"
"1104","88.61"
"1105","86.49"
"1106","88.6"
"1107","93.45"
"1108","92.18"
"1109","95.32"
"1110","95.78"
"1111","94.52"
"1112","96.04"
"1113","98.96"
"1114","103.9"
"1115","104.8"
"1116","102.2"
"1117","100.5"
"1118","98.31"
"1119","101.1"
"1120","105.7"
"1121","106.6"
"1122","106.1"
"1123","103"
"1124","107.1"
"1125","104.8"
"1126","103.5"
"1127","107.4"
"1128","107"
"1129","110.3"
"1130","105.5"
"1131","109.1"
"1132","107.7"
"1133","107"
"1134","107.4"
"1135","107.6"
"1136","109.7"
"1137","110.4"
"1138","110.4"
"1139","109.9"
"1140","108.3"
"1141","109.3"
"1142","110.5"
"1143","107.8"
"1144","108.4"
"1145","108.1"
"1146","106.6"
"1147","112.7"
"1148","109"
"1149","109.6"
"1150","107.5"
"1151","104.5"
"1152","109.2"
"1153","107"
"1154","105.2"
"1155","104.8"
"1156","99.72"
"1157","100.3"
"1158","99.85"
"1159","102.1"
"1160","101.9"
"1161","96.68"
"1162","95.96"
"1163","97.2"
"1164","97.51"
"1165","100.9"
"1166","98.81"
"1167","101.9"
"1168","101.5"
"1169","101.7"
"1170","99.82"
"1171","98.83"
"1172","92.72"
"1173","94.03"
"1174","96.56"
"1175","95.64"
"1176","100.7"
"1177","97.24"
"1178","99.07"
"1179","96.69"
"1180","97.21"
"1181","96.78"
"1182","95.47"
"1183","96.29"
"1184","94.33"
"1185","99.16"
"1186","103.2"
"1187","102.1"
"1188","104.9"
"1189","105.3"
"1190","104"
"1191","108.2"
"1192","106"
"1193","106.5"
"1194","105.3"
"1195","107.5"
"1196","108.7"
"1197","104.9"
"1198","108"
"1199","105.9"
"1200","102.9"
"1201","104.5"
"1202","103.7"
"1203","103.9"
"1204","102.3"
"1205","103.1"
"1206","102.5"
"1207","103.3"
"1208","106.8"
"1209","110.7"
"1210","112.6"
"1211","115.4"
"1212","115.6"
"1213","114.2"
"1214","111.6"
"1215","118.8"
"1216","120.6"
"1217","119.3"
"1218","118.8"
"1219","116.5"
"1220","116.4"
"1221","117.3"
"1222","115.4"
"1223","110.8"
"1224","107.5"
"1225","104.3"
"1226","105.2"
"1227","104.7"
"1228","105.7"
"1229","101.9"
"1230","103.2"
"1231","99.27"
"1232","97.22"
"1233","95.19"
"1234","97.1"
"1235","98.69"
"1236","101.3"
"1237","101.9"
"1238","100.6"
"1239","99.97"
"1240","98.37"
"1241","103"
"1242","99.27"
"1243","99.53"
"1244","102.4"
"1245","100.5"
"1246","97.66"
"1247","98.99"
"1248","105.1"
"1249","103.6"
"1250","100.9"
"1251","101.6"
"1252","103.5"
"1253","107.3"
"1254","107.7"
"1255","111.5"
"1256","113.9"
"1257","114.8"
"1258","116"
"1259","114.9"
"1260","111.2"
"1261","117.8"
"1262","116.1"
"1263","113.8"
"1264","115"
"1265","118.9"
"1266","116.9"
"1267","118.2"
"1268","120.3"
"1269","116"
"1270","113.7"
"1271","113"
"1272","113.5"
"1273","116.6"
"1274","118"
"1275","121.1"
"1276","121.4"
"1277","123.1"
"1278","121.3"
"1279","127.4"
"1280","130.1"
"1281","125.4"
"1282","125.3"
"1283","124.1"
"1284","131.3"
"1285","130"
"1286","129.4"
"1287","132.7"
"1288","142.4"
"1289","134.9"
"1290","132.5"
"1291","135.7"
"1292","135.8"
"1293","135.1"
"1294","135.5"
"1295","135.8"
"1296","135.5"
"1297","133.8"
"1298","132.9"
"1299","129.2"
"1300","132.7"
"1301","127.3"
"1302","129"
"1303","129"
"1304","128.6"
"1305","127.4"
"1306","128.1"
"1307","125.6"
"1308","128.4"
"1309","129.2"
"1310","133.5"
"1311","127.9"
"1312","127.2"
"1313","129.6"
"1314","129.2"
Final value 3.3 Hz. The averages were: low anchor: 94.5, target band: 104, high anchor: 124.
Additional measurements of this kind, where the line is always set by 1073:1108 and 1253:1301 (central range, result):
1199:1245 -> 2.6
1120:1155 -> -4.1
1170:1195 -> 1.2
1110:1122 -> -1.2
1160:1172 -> 0.3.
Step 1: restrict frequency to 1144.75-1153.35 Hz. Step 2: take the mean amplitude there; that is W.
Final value 108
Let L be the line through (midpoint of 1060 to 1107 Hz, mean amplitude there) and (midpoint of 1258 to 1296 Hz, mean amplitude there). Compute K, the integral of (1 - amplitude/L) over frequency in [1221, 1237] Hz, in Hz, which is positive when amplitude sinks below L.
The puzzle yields 1.5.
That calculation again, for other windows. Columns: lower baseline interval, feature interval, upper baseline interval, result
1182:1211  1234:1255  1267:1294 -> 2.7 Hz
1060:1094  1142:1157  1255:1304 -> -1.5 Hz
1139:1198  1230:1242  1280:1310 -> 1.9 Hz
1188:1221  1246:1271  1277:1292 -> 2.4 Hz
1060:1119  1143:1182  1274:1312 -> 0.4 Hz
